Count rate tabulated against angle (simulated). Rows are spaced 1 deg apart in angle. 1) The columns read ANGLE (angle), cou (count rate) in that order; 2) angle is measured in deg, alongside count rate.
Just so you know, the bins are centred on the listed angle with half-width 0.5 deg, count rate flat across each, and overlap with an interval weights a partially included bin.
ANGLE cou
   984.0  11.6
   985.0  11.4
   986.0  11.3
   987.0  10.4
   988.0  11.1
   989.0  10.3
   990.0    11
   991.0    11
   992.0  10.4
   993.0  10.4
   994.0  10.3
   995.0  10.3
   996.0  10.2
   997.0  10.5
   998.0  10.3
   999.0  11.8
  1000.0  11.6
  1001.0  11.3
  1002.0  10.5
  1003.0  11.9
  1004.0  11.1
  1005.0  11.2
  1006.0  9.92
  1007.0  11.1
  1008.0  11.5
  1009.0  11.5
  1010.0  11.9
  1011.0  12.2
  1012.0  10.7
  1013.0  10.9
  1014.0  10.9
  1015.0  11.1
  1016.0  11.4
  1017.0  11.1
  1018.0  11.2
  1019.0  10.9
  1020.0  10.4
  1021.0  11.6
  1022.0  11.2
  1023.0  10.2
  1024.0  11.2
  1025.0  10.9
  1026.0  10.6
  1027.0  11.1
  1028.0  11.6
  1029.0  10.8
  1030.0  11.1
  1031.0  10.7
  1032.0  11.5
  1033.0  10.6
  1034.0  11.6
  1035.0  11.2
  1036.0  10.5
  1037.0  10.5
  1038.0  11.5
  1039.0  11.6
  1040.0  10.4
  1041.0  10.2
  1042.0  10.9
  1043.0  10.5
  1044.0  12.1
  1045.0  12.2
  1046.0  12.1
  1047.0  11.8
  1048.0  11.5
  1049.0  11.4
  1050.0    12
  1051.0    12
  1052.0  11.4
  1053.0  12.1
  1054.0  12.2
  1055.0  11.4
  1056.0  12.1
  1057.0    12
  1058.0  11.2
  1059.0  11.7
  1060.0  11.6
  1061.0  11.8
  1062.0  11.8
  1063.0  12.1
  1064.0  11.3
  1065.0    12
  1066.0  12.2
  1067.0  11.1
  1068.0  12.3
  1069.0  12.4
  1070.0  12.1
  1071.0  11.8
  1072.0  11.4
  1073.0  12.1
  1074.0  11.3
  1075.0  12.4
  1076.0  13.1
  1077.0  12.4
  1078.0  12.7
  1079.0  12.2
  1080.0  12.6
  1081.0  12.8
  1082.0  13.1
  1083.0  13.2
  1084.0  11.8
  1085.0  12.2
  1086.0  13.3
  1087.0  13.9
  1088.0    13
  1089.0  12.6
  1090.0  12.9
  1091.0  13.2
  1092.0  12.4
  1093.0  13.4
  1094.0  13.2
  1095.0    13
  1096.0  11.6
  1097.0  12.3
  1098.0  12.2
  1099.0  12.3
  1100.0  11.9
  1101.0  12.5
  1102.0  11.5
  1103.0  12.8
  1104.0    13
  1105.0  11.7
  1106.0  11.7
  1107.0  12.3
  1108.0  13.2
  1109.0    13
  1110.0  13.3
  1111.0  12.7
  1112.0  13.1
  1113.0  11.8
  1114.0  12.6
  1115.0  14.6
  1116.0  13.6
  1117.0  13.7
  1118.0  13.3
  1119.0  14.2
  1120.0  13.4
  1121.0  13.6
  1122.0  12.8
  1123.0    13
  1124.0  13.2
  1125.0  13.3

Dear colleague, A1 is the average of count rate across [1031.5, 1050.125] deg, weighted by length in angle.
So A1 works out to 11.3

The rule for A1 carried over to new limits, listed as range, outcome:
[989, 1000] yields 10.7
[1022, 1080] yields 11.6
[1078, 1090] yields 12.8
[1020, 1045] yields 11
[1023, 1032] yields 11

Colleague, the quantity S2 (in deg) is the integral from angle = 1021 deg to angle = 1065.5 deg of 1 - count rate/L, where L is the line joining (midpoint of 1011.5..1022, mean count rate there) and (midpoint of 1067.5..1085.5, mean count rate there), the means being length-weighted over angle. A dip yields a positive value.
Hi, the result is 0.90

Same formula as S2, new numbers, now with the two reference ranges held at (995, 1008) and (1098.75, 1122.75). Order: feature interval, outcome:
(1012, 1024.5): 0.3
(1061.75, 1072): 0.2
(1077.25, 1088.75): -0.4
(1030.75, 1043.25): 0.7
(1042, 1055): 0.1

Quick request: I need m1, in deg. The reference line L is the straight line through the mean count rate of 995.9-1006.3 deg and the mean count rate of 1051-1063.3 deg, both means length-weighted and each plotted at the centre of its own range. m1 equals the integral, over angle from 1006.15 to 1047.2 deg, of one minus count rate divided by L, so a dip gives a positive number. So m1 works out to 0.8 deg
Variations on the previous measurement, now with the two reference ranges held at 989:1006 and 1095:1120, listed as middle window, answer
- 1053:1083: 0.0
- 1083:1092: -0.3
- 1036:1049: 0.4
